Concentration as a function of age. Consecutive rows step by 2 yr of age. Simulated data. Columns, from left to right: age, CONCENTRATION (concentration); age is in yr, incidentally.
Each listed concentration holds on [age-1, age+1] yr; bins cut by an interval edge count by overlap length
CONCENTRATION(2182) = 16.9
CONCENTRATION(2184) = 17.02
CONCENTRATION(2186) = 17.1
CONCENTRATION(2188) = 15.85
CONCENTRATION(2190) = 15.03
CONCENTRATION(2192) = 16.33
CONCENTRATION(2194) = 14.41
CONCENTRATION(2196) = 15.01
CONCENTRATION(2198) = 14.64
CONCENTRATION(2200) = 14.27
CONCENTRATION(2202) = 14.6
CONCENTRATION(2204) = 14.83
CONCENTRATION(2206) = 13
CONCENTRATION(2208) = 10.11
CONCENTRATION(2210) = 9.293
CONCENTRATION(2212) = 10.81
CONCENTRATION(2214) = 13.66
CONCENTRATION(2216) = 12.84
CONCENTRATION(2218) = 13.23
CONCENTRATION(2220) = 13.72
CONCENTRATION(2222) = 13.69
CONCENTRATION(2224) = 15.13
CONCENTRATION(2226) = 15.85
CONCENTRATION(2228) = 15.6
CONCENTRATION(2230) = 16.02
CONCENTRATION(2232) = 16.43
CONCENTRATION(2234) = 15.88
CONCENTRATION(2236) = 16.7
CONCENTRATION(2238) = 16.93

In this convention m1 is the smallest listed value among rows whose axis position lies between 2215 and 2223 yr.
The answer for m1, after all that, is 12.84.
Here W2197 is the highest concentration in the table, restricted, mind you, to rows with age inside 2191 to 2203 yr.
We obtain 16.33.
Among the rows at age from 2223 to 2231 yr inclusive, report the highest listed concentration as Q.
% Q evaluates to 16.02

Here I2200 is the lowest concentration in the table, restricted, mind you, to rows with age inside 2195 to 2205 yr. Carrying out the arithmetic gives 14.27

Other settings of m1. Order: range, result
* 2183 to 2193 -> 15.03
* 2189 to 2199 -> 14.41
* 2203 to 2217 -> 9.293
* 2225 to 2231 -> 15.6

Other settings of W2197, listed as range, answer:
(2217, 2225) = 15.13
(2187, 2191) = 15.85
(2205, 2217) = 13.66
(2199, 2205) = 14.83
